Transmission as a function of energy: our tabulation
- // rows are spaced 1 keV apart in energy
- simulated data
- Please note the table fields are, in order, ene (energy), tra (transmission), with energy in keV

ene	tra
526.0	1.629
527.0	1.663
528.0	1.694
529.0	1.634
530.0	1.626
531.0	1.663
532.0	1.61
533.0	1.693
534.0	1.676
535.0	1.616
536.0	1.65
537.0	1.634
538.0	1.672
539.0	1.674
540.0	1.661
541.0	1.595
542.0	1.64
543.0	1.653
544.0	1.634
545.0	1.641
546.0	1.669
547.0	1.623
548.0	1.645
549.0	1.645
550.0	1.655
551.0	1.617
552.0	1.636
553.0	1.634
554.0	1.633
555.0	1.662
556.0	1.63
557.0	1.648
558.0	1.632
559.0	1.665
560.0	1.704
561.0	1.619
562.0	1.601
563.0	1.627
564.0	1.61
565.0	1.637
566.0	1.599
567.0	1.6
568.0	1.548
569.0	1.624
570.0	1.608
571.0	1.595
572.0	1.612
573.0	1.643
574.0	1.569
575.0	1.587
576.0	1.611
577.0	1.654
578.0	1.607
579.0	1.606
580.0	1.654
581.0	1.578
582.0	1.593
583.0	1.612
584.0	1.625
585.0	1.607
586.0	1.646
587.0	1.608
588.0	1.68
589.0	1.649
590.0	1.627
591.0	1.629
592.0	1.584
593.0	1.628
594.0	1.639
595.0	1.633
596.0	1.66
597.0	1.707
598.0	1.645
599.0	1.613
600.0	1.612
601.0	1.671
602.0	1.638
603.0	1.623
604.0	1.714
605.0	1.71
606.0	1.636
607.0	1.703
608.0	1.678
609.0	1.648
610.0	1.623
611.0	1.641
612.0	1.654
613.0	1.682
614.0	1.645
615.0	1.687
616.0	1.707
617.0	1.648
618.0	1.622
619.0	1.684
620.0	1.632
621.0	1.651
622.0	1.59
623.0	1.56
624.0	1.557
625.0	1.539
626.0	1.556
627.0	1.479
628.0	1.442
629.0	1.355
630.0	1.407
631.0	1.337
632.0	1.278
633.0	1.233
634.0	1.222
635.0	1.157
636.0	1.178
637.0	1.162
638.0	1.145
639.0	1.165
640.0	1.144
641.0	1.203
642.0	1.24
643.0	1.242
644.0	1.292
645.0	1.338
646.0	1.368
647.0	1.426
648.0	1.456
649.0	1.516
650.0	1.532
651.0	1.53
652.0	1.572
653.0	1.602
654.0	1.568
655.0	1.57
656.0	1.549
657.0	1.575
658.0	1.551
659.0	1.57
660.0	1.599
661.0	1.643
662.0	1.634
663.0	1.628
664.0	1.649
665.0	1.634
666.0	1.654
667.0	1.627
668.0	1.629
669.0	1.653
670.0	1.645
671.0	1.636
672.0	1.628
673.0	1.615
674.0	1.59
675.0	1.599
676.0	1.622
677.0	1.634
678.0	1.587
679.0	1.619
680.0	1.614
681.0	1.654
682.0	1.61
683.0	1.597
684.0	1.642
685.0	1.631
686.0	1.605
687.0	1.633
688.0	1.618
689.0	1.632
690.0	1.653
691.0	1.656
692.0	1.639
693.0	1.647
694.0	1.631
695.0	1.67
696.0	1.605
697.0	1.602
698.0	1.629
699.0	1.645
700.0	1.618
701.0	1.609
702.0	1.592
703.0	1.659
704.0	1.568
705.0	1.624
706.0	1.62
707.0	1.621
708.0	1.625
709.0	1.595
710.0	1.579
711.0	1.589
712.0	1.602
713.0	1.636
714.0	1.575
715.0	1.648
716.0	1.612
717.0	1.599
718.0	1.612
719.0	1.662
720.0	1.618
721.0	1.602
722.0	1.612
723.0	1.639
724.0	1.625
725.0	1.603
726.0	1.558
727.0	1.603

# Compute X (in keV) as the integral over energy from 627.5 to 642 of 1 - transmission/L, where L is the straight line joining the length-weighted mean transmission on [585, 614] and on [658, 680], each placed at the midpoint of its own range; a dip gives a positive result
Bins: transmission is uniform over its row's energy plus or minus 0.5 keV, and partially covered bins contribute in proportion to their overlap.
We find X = 3.5 keV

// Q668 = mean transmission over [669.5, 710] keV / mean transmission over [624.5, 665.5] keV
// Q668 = 1.14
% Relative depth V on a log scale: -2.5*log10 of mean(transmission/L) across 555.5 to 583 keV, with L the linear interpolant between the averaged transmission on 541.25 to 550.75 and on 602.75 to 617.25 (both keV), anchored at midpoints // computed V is 0.02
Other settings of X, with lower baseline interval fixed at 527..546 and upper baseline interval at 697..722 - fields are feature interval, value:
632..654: 4.1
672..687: 0.0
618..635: 1.7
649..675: 0.4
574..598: 0.2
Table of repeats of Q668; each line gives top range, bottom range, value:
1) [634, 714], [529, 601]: 0.95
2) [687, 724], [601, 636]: 1.04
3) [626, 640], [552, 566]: 0.78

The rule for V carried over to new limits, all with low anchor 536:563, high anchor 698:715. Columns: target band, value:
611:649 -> 0.14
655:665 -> 0.01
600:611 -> -0.02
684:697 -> -0.01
